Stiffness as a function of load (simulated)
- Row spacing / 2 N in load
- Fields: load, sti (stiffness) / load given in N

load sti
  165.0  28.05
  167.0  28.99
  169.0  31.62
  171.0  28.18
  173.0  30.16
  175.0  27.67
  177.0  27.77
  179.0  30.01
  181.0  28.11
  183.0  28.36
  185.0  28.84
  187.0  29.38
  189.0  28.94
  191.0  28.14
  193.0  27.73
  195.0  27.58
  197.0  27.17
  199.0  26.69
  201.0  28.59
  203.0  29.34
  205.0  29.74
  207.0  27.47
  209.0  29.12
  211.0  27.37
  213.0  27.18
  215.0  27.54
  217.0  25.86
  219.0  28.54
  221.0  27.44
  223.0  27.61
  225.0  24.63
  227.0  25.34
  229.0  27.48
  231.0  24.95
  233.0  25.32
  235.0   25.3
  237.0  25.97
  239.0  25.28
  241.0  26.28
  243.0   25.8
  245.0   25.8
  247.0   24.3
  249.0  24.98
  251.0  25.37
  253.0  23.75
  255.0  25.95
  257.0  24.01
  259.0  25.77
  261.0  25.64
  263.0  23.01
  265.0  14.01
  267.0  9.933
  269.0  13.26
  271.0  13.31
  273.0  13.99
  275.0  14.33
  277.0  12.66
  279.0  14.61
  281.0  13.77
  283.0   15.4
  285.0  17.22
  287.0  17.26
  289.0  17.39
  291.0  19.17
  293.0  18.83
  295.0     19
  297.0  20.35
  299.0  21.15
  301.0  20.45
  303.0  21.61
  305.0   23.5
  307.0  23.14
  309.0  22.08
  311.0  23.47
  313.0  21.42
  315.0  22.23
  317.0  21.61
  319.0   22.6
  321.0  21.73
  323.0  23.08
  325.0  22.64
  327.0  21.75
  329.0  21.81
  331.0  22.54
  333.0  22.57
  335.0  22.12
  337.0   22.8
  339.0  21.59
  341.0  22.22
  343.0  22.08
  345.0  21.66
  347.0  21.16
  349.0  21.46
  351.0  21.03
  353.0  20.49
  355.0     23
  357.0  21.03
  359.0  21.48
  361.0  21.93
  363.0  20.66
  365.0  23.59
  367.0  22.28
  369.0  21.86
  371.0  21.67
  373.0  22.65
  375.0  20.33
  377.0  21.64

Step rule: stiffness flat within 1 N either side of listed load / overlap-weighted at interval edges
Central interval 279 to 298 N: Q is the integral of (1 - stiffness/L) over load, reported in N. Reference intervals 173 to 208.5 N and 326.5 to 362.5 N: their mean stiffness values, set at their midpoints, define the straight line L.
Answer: 5.3 N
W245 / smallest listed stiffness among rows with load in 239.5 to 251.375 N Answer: 24.3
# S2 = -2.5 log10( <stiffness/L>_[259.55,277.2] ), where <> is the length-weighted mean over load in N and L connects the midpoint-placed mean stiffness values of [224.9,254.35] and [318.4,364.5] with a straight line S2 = 0.46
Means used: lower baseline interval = 25.4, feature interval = 16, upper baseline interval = 21.9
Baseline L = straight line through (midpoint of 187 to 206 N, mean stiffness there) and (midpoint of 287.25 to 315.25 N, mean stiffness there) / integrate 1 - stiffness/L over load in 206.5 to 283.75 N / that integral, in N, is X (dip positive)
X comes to 7.06 N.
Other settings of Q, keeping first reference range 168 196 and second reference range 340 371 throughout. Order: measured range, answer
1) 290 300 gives 1.8 N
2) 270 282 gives 5.4 N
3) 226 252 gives 0.9 N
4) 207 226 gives 0.1 N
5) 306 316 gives 0.5 N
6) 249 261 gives 0.4 N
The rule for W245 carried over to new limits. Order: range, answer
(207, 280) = 9.933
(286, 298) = 17.26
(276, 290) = 12.66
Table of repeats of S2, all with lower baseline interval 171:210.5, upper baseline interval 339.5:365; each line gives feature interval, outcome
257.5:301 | 0.39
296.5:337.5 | 0.04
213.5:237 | 0.03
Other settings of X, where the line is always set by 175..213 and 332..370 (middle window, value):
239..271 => 4.4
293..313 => 1.9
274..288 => 5.5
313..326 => 0.5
